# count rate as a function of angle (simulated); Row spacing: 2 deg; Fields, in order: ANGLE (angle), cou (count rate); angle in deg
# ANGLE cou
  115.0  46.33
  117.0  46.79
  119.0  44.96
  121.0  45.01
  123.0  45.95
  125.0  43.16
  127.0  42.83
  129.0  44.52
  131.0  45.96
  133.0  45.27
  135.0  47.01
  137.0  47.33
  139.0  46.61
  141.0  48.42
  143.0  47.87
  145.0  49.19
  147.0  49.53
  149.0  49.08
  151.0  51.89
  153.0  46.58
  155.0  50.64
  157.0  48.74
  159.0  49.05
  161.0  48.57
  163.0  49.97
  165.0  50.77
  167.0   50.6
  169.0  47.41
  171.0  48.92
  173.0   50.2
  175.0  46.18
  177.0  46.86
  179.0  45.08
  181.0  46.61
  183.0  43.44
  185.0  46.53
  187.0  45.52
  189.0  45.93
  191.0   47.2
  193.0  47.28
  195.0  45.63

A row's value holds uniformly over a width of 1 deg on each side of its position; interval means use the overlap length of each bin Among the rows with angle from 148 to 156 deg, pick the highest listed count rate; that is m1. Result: 51.89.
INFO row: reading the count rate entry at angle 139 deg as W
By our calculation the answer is 46.61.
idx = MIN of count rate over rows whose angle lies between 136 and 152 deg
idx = 46.61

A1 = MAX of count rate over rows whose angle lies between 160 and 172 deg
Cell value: 50.77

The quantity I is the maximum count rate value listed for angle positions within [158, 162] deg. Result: 49.05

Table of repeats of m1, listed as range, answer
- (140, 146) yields 49.19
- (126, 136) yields 47.01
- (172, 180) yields 50.2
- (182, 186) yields 46.53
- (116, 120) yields 46.79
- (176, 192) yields 47.2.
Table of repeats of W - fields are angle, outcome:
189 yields 45.93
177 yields 46.86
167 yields 50.6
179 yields 45.08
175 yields 46.18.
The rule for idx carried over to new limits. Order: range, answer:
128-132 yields 44.52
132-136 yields 45.27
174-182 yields 45.08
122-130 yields 42.83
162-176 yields 46.18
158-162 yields 48.57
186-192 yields 45.52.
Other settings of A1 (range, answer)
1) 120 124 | 45.95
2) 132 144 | 48.42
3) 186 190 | 45.93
